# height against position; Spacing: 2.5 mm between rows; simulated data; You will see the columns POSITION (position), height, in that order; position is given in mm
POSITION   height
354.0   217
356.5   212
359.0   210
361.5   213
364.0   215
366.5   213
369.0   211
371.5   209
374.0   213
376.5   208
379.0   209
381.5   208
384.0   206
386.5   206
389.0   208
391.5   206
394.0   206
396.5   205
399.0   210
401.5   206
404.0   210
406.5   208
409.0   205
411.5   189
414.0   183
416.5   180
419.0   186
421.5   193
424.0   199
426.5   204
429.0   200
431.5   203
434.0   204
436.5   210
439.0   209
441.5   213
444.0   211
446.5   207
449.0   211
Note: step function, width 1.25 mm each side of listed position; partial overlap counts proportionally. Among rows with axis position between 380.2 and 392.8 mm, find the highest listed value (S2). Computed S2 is 208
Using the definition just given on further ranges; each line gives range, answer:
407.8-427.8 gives 205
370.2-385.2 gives 213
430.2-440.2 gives 210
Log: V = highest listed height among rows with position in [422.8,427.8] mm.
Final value 204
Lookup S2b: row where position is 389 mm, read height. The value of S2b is 208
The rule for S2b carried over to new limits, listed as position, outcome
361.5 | 213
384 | 206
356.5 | 212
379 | 209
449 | 211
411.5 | 189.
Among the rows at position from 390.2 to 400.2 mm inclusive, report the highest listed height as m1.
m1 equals 210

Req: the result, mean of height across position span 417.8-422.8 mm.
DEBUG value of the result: 190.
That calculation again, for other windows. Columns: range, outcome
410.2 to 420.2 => 185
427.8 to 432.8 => 202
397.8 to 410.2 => 208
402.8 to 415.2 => 199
